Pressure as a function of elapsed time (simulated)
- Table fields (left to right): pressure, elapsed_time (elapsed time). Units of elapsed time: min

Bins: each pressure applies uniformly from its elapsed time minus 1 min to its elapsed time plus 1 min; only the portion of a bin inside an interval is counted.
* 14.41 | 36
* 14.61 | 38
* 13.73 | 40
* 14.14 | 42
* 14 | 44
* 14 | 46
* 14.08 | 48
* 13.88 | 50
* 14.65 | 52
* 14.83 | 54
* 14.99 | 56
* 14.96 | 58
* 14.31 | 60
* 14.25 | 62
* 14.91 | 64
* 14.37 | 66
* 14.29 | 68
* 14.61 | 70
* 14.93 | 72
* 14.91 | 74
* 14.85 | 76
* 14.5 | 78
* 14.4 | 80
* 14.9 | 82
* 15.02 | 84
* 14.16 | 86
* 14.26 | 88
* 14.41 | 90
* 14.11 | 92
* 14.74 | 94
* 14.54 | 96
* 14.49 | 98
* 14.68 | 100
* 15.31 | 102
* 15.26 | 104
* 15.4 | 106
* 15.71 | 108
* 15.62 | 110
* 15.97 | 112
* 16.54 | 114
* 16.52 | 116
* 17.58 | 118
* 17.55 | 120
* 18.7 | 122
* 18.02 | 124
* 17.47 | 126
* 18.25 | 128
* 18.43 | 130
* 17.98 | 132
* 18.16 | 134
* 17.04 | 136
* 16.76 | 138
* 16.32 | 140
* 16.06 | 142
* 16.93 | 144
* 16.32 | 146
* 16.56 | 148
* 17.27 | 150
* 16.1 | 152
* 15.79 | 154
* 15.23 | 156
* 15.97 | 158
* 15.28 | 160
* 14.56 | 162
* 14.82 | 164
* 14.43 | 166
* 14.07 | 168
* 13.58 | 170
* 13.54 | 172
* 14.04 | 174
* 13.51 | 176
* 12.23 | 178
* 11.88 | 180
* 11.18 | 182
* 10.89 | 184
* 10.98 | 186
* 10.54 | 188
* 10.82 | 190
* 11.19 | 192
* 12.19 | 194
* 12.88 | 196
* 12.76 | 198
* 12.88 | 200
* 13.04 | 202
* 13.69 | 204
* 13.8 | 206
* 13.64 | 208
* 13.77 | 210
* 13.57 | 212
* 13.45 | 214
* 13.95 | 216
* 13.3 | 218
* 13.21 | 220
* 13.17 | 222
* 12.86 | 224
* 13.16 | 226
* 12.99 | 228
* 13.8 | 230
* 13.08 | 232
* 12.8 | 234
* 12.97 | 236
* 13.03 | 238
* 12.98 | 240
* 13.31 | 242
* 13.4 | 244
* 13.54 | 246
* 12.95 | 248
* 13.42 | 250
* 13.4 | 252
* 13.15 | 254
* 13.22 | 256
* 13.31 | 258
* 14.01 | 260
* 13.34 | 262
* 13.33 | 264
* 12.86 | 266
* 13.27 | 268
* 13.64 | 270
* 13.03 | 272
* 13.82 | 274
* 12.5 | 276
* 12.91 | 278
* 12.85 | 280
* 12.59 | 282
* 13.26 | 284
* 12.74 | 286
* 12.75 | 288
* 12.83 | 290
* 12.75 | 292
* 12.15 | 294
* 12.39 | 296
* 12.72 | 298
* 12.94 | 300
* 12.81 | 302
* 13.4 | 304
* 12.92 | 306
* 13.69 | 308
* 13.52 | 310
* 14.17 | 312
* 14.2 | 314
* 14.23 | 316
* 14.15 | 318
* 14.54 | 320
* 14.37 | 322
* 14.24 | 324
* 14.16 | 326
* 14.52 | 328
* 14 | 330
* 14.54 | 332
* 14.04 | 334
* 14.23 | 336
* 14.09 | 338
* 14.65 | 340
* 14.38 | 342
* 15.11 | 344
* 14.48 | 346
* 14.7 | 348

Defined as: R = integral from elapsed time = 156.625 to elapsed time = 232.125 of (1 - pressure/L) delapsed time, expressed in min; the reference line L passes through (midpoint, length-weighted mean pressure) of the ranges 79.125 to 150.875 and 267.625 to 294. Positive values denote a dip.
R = 7.7 min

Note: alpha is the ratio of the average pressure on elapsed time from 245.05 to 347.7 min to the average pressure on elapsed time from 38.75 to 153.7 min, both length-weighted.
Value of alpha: 0.87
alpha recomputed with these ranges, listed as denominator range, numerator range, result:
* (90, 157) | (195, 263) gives 0.81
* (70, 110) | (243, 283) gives 0.89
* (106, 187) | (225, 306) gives 0.84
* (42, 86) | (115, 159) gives 1.17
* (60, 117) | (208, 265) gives 0.89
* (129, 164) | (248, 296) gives 0.79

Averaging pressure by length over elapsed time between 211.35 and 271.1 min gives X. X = 13.3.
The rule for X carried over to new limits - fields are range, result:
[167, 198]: 12.3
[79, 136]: 16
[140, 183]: 14.8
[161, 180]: 13.8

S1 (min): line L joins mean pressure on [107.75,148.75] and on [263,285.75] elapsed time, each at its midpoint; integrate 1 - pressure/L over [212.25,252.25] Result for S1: 2.8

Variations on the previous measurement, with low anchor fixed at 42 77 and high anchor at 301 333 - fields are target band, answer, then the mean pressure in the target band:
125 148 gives -4.60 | 17.2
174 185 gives 1.64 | 12.1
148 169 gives -1.63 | 15.4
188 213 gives 2.55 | 12.8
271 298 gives 2.36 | 12.8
